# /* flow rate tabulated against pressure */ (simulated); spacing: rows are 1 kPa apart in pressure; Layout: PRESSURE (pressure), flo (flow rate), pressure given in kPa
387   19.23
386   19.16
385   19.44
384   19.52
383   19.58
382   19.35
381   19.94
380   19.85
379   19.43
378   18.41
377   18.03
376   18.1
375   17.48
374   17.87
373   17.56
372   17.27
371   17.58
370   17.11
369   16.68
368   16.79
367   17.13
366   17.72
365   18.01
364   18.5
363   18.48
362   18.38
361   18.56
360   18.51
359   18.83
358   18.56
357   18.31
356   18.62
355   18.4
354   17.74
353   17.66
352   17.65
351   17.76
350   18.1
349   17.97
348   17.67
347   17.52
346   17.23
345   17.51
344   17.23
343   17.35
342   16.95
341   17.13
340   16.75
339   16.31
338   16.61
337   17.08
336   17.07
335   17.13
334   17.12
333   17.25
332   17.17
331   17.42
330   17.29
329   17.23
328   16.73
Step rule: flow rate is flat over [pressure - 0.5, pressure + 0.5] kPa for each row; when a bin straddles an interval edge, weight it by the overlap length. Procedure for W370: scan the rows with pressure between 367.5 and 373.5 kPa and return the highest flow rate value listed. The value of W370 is 17.58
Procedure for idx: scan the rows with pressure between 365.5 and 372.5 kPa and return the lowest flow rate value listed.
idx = 16.68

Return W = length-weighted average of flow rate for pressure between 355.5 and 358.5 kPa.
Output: 18.5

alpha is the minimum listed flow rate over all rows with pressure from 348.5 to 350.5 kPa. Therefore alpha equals 17.97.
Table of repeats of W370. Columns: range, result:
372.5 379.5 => 19.43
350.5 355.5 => 18.4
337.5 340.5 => 16.75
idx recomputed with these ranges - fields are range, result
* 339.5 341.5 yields 16.75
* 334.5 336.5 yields 17.07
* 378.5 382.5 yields 19.35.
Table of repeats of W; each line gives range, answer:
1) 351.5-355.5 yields 17.9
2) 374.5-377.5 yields 17.9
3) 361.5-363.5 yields 18.4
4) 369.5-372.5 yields 17.3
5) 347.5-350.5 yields 17.9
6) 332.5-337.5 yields 17.1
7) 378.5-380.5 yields 19.6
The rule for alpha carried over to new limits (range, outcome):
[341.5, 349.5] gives 16.95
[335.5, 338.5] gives 16.61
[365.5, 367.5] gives 17.13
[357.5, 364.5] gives 18.38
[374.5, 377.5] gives 17.48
